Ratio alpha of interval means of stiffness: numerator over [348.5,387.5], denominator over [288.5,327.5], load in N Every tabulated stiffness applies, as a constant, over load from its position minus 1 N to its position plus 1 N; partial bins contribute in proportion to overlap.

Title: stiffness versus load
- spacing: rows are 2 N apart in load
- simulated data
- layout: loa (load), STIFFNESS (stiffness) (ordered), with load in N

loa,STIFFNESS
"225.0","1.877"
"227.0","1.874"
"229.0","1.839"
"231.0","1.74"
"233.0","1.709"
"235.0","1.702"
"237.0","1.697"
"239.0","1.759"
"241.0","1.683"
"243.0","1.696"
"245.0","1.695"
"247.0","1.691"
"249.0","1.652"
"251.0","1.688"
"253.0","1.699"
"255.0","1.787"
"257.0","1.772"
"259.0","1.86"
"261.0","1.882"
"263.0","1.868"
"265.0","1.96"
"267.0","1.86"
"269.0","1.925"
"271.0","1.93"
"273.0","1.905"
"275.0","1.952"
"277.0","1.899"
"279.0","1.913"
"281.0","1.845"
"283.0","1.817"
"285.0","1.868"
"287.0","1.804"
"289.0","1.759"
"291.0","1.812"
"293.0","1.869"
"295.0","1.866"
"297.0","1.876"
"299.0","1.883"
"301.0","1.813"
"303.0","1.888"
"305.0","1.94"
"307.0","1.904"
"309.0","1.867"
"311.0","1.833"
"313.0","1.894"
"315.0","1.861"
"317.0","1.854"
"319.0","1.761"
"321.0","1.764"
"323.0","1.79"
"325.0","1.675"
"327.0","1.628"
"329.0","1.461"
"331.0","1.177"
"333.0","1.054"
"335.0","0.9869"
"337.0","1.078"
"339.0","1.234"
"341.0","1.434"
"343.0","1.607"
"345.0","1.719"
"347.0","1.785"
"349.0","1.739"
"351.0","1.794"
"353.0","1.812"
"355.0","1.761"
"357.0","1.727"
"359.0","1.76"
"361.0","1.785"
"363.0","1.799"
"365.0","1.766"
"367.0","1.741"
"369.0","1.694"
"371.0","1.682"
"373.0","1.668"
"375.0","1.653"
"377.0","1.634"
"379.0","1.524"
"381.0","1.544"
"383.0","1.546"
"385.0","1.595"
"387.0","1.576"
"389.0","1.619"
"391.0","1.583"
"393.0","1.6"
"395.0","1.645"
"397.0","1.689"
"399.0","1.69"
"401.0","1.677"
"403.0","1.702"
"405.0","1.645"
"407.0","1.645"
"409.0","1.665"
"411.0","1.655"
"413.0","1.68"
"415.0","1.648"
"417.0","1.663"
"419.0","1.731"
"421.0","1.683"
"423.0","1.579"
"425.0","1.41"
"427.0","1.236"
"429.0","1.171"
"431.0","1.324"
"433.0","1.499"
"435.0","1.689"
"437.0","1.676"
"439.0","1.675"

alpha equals 0.92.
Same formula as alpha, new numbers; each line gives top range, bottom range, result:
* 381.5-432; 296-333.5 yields 0.91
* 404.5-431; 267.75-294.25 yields 0.83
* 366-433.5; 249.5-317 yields 0.86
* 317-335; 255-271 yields 0.81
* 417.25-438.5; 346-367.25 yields 0.85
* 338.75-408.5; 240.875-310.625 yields 0.91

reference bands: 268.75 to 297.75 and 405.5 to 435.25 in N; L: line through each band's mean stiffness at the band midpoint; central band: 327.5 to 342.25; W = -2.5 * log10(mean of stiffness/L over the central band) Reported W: 0.39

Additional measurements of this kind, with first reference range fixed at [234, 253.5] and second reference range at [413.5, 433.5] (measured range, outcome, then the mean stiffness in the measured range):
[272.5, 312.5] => -0.14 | 1.87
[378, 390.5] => -0.02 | 1.57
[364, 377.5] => -0.09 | 1.69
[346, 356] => -0.13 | 1.78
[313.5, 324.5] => -0.12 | 1.8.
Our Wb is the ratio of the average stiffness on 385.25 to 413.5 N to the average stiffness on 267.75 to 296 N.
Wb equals 0.88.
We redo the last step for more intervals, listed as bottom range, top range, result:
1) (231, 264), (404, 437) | 0.90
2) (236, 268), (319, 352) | 0.85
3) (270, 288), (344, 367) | 0.94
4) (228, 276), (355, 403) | 0.93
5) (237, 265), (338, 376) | 0.96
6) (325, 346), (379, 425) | 1.21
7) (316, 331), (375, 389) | 0.95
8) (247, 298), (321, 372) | 0.86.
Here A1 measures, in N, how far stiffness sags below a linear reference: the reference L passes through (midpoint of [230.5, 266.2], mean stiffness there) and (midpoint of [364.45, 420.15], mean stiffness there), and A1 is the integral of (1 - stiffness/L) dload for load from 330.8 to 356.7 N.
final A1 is 2.94 N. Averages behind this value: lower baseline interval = 1.75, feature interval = 1.49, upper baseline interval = 1.65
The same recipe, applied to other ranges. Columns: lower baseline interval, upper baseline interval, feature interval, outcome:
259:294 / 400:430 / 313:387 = 4.4 N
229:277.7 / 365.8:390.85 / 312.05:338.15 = 2.5 N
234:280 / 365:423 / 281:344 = 2.2 N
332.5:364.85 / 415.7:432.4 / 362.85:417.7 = -4.5 N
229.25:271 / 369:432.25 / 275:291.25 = -1.1 N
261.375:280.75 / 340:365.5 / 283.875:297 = 0.2 N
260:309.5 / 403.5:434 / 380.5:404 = -0.1 N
